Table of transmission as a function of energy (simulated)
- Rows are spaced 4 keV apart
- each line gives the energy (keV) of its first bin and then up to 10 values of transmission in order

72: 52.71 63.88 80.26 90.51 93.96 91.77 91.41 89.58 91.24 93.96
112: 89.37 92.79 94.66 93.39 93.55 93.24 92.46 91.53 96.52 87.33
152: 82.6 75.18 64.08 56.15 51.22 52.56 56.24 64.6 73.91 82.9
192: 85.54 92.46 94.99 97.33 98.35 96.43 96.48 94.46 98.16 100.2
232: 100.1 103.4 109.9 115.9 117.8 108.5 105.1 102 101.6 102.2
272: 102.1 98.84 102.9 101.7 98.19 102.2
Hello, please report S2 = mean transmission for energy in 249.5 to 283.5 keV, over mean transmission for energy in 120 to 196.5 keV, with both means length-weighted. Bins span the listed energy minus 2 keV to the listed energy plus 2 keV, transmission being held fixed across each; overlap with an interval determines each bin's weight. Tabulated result 1.32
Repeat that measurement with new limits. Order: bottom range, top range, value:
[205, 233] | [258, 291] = 1.04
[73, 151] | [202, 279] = 1.15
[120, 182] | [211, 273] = 1.34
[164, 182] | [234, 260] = 1.95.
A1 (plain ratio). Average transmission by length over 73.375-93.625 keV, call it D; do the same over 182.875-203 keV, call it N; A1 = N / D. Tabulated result 1.05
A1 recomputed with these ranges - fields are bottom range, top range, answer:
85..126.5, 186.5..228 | 1.02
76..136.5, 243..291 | 1.15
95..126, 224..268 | 1.15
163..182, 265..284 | 1.81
